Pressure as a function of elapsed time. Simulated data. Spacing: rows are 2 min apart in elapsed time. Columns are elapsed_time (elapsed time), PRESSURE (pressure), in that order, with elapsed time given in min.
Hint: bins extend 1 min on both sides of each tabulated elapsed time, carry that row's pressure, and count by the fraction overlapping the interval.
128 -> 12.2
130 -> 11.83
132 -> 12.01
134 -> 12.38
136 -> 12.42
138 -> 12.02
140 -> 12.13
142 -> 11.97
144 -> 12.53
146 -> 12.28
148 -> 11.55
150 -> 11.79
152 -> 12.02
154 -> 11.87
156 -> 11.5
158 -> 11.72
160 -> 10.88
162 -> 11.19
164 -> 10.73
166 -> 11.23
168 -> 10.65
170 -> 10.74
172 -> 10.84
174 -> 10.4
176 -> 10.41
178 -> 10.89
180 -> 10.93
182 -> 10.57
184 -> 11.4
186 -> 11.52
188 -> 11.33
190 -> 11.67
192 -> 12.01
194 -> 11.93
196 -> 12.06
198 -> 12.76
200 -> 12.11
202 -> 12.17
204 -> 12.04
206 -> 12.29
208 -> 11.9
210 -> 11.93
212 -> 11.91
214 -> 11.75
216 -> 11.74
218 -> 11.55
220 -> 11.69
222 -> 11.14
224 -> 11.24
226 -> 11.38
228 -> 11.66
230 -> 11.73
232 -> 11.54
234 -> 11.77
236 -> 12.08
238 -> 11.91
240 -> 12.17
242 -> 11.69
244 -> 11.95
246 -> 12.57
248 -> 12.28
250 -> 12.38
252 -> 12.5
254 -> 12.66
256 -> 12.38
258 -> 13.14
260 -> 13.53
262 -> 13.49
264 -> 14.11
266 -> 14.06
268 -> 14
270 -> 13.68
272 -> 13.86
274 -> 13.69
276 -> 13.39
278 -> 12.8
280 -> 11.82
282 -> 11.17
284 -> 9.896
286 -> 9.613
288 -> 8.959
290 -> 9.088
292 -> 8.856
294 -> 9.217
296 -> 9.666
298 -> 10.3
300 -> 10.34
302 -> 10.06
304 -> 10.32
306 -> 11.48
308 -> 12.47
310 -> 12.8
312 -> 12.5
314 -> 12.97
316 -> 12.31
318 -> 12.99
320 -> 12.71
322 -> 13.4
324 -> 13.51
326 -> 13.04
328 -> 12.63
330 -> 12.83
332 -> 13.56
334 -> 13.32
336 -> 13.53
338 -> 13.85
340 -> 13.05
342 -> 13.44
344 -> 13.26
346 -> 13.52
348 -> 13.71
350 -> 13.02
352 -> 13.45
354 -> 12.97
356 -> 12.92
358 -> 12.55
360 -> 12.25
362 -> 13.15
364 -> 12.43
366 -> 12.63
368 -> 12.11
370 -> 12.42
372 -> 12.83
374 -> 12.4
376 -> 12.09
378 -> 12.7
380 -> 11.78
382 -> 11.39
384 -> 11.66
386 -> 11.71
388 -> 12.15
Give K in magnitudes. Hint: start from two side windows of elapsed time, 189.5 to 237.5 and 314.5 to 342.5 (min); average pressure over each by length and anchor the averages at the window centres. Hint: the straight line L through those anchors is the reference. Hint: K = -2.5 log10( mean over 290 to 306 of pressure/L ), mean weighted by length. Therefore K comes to 0.28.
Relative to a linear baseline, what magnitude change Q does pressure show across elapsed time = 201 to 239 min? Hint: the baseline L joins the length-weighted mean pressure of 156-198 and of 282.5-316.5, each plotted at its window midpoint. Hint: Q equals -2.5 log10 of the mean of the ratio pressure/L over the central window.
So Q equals -0.07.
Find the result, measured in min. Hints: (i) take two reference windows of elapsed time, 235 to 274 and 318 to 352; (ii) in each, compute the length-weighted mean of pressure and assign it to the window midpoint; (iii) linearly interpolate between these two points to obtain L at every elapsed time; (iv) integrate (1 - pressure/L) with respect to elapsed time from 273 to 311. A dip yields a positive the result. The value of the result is 6.5 min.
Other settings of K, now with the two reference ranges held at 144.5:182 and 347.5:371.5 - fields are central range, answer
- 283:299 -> 0.280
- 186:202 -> -0.048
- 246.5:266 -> -0.090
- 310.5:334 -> -0.041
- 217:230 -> 0.021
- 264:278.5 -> -0.138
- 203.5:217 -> -0.033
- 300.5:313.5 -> 0.068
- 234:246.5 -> -0.018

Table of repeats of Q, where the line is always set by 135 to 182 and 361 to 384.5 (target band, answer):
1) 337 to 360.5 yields -0.083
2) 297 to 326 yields 0.001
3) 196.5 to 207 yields -0.062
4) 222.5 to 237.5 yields 0.008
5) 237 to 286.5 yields -0.069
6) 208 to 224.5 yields 0.000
